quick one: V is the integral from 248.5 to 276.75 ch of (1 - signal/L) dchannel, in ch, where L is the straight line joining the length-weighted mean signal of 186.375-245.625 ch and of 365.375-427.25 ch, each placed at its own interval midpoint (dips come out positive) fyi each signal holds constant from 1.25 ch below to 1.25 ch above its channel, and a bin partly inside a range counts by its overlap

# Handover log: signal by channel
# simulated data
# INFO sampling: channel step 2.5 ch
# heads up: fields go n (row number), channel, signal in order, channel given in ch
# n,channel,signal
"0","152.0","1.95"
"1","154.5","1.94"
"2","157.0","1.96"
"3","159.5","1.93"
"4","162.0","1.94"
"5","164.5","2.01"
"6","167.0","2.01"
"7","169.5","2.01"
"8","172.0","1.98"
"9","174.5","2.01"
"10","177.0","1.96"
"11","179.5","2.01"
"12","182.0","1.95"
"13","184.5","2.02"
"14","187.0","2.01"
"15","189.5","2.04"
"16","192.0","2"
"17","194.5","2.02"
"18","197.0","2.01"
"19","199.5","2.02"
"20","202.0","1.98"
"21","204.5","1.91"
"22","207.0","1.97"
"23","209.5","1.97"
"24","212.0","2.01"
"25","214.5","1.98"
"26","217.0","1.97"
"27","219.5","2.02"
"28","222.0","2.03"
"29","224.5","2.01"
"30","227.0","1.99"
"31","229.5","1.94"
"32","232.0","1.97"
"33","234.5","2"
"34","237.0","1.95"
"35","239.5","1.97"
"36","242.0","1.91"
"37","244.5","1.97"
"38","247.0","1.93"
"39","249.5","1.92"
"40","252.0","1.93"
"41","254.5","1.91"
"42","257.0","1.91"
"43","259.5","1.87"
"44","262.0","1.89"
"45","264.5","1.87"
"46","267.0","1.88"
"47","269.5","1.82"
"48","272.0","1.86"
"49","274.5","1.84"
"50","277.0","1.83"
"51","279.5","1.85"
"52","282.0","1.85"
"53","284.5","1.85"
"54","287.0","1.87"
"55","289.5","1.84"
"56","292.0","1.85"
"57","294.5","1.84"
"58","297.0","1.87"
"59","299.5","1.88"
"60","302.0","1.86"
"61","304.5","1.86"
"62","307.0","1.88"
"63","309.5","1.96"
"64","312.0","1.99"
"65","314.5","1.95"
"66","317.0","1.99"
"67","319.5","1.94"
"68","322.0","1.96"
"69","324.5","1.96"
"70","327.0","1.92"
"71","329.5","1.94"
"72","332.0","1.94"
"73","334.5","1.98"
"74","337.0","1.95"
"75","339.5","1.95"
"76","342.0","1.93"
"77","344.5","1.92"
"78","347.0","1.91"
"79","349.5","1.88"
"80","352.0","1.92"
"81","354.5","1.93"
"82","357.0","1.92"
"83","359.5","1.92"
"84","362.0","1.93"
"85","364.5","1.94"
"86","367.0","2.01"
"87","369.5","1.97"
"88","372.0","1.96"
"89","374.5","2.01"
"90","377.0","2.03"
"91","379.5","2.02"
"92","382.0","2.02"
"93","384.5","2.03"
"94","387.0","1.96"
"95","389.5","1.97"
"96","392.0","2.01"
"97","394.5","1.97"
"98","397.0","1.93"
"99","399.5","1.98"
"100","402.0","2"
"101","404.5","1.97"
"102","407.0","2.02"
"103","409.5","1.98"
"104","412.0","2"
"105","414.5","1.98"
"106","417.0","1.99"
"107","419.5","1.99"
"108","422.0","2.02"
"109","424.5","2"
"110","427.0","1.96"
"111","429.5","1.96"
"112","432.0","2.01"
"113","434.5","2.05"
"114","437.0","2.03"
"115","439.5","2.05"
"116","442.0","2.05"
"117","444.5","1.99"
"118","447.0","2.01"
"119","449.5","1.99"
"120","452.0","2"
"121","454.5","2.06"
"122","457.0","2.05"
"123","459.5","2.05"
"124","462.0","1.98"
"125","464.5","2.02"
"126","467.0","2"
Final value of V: 1.52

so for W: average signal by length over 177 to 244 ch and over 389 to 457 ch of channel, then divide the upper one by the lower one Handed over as 1.01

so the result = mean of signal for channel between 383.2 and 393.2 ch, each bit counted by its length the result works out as 1.99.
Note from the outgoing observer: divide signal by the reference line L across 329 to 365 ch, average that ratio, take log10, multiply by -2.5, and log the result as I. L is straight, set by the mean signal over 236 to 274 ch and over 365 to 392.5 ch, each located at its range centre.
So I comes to 0.02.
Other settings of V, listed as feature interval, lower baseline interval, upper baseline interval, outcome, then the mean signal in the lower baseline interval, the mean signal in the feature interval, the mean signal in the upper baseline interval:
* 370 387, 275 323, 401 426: -0.4 ch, 1.89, 2.01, 1.99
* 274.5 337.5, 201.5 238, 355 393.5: 2.4 ch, 1.98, 1.9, 1.98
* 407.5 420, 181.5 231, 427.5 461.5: 0.2 ch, 1.99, 1.99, 2.02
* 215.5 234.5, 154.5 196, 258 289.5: -0.7 ch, 1.99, 1.99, 1.86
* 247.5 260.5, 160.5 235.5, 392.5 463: 0.5 ch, 1.99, 1.91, 2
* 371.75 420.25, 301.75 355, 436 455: -0.2 ch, 1.93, 1.99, 2.02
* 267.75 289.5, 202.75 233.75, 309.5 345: 1.3 ch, 1.98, 1.85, 1.95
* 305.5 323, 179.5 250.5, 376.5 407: 0.3 ch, 1.98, 1.95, 1.99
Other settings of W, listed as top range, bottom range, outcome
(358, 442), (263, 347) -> 1.05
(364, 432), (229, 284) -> 1.05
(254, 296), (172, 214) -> 0.93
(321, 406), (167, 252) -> 0.99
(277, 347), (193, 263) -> 0.97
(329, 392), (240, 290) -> 1.04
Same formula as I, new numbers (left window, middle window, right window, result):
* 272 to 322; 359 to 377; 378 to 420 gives -0.01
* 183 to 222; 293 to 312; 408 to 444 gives 0.06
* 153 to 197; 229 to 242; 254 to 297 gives -0.03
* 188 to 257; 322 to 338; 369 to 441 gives 0.02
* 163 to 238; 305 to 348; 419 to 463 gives 0.03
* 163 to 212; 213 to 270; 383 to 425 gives 0.03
